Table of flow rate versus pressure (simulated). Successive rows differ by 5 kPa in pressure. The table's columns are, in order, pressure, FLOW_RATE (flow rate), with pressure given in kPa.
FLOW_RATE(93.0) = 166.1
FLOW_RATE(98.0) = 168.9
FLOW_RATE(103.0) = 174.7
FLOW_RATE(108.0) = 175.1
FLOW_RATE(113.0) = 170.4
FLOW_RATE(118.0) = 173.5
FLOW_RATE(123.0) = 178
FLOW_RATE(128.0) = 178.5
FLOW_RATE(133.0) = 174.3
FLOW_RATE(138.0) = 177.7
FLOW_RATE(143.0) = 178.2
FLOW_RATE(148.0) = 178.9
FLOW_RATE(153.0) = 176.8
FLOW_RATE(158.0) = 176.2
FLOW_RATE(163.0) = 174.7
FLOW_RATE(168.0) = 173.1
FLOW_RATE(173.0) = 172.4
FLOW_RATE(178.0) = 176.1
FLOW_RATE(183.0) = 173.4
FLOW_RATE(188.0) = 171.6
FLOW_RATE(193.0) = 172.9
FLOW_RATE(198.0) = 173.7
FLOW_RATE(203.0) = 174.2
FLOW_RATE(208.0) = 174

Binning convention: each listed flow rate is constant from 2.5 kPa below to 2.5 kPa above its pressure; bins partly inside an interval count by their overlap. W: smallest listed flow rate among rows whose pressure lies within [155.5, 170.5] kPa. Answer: 173.1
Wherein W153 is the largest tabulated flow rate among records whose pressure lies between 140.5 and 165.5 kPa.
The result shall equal 178.9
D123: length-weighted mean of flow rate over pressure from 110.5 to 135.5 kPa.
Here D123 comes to 175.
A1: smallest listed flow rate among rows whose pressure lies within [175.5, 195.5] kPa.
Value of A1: 171.6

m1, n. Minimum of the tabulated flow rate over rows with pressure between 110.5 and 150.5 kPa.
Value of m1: 170.4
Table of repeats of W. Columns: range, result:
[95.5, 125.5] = 168.9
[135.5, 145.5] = 177.7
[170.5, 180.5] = 172.4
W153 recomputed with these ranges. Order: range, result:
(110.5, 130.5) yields 178.5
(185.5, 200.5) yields 173.7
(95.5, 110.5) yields 175.1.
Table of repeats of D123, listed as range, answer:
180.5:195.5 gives 173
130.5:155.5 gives 177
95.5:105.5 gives 172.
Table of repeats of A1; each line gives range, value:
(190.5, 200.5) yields 172.9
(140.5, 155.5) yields 176.8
